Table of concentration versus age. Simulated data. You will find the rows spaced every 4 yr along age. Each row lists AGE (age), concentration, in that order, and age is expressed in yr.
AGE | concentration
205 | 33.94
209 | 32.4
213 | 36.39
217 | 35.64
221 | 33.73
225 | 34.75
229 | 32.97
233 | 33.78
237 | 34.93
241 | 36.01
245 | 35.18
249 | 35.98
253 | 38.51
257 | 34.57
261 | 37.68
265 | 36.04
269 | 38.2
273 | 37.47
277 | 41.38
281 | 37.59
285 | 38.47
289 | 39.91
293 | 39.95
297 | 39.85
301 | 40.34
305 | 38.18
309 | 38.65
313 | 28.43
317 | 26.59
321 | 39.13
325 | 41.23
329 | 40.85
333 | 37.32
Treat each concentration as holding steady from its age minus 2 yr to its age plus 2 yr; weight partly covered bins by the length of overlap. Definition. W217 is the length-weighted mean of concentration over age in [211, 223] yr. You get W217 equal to 35.3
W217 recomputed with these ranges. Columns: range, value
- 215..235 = 34.2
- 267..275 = 37.8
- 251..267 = 36.7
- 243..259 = 36.1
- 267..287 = 38.6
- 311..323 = 31.4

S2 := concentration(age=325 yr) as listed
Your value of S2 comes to 41.23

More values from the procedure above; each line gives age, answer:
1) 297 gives 39.85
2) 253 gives 38.51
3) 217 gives 35.64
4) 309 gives 38.65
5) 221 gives 33.73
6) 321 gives 39.13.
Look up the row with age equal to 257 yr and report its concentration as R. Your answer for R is 34.57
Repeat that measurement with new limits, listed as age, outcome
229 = 32.97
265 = 36.04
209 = 32.4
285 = 38.47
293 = 39.95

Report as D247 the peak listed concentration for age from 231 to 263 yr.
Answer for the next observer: 38.51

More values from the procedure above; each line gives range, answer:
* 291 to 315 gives 40.34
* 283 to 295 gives 39.95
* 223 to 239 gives 34.93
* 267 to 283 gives 41.38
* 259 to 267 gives 37.68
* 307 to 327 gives 41.23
